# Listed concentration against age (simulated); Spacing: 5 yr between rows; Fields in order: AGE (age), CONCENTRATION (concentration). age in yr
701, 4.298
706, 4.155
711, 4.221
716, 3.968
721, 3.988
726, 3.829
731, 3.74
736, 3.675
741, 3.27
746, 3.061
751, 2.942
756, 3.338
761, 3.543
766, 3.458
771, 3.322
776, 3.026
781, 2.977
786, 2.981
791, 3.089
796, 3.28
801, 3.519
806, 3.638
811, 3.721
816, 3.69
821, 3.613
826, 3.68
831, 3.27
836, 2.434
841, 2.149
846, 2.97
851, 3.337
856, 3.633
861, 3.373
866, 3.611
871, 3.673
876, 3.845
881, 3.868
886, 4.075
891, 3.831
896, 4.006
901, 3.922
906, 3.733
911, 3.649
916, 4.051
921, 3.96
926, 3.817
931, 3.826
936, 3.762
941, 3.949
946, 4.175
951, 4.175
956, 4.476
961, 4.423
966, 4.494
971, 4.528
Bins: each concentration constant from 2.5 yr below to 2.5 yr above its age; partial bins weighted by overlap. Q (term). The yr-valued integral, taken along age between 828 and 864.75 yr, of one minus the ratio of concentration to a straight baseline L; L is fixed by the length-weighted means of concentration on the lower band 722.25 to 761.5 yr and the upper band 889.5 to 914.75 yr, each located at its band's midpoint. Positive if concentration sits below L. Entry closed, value 6.44 yr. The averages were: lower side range 3.44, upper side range 3.84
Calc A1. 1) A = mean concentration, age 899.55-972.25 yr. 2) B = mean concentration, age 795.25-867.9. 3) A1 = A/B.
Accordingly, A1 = 1.2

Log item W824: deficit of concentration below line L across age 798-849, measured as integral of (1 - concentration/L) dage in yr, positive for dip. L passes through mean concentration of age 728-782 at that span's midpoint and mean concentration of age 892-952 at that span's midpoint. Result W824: 4.1 yr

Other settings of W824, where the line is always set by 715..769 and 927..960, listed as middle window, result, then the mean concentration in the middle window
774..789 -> 2.6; 3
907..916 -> 0.5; 3.77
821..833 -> 0.7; 3.51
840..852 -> 3.0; 2.84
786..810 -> 2.0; 3.36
